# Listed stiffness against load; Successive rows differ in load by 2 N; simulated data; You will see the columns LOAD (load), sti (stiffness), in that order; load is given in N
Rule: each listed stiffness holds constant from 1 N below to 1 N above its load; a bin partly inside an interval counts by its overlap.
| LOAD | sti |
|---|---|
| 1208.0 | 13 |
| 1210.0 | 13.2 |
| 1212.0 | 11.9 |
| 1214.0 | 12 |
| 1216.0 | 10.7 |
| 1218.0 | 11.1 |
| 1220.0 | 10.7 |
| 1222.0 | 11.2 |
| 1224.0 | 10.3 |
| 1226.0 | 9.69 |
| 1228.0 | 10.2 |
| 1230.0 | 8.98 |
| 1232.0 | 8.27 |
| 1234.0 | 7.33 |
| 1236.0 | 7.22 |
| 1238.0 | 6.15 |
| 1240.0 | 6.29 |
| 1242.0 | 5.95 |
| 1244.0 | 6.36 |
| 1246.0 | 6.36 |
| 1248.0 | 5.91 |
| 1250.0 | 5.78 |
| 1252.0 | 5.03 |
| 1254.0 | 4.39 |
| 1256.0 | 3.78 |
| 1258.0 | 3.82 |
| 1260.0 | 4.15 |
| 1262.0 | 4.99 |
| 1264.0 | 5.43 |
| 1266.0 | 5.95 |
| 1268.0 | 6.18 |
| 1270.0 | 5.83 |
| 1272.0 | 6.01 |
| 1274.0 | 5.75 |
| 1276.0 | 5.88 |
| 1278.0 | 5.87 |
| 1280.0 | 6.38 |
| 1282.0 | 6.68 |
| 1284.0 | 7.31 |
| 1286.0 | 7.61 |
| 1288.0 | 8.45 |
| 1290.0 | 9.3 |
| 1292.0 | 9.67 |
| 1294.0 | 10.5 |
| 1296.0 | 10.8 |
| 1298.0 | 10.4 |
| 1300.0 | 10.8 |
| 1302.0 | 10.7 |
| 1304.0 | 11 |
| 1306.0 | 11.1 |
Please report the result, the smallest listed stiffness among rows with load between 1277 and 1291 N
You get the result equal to 5.87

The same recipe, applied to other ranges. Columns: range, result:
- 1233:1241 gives 6.15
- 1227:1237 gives 7.22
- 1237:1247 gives 5.95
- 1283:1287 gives 7.31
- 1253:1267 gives 3.78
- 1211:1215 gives 11.9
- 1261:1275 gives 4.99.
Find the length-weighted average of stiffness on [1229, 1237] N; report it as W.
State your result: 7.95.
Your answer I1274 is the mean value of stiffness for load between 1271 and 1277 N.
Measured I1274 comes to 5.88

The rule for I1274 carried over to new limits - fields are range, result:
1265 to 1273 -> 5.99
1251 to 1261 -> 4.23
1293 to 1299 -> 10.6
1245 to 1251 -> 6.02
